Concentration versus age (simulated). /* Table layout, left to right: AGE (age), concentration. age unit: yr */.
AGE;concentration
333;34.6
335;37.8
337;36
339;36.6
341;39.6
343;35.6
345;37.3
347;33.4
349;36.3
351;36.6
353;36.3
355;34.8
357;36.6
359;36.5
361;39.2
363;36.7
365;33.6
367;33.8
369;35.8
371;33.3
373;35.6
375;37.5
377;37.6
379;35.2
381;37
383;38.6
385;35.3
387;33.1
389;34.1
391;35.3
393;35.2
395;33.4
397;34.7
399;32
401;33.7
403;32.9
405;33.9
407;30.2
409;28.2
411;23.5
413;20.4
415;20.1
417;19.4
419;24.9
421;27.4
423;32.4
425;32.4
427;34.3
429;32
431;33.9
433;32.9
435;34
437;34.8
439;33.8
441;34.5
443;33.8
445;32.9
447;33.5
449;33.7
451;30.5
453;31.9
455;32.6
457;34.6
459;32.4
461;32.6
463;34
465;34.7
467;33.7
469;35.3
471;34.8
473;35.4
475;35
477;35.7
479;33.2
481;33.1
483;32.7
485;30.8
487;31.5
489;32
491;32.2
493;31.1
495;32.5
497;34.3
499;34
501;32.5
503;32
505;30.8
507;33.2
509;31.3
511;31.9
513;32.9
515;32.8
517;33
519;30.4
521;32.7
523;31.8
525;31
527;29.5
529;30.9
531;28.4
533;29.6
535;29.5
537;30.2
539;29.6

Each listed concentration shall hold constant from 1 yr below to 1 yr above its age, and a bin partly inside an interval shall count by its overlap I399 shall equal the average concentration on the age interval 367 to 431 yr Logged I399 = 32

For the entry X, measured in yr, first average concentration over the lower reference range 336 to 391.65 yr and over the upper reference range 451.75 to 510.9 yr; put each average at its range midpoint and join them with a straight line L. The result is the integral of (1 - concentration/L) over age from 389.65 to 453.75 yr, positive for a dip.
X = 6.3 yr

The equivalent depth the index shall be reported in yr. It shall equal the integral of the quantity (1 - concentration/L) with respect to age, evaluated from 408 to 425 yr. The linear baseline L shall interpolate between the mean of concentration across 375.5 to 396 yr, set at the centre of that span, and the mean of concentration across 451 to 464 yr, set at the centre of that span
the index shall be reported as 4.6 yr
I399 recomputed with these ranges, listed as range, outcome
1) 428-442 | 33.7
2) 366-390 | 35.6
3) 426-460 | 33.3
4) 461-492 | 33.6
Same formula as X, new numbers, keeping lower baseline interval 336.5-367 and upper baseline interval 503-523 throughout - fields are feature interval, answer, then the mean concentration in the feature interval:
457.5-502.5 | -0.54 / 33.3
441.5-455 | 0.40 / 32.8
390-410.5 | 1.34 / 32.7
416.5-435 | 2.09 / 30.5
